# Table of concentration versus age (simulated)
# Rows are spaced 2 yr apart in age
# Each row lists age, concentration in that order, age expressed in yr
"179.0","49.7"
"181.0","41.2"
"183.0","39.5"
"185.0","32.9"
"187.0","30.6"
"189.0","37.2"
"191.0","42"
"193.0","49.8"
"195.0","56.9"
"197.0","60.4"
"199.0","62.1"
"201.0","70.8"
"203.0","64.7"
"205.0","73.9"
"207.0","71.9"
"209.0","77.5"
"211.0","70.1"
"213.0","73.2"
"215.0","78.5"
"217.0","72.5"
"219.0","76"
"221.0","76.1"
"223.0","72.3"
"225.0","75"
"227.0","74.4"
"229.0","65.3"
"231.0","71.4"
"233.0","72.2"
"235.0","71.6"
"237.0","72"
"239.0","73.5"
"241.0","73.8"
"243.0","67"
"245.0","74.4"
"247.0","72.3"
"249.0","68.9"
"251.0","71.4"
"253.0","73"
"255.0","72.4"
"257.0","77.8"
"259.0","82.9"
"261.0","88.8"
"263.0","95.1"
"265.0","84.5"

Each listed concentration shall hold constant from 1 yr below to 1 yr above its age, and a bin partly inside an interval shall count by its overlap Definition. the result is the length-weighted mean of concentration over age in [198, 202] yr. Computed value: 66.5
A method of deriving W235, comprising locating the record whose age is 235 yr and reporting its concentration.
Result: 71.6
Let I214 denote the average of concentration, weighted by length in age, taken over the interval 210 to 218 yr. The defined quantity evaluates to 73.6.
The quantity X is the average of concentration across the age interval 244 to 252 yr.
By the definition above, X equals 71.8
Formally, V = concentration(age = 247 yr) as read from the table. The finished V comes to 72.3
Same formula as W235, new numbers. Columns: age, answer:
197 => 60.4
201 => 70.8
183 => 39.5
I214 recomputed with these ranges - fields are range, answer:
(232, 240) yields 72.3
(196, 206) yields 66.4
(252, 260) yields 76.5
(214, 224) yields 75.1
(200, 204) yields 67.8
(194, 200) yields 59.8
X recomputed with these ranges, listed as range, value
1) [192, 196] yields 53.3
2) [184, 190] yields 33.6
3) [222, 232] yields 71.7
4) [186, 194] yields 39.9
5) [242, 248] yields 71.2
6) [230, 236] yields 71.7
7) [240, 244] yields 70.4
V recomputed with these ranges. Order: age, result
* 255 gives 72.4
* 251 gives 71.4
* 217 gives 72.5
